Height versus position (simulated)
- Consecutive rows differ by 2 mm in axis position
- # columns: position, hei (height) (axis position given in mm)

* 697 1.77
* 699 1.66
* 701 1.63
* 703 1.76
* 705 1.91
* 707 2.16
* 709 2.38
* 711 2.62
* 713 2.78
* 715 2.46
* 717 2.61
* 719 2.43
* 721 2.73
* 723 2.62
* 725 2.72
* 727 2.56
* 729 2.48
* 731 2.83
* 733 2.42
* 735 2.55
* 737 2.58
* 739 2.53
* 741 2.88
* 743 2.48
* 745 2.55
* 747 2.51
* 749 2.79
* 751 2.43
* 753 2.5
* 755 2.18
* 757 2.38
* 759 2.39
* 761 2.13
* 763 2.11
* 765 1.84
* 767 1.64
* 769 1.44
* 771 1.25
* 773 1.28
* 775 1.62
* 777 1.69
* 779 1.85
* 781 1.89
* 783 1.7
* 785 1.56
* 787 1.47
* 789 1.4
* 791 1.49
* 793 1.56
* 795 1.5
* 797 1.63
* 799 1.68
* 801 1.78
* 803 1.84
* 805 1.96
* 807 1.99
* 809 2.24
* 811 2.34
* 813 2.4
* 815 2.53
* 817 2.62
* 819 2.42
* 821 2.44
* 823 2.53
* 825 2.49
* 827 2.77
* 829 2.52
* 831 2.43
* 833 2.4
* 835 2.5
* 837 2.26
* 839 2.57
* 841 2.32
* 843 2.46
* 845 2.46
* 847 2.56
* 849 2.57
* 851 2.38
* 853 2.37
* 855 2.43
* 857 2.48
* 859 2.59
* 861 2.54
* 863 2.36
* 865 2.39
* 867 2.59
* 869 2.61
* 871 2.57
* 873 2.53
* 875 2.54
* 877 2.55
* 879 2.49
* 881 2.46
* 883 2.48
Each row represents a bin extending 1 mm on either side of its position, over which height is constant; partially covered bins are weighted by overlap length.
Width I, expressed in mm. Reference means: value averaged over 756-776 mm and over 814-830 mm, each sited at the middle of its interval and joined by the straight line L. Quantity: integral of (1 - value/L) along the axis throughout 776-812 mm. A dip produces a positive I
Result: 7.0 mm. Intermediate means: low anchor 1.81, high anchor 2.54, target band 1.75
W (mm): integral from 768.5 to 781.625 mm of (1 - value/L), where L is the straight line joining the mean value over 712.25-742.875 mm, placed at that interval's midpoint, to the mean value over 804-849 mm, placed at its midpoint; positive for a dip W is 4.9 mm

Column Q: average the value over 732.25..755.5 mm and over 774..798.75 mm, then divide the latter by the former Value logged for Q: 0.64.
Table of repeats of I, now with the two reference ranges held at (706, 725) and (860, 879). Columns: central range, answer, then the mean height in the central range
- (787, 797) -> 4.1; 1.5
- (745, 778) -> 6.6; 2.03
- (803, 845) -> 2.1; 2.4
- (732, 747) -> -0.2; 2.57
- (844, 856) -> 0.3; 2.46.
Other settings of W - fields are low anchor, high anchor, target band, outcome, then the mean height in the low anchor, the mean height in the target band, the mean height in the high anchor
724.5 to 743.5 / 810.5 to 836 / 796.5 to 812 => 3.54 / 2.6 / 1.94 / 2.49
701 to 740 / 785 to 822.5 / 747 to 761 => -1.05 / 2.46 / 2.43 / 1.96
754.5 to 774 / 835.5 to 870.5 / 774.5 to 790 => 2.58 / 1.86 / 1.65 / 2.47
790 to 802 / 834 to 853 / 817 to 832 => -2.93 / 1.61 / 2.52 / 2.45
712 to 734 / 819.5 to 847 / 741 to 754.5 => 0.11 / 2.6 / 2.55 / 2.48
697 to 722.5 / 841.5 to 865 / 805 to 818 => 0.43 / 2.25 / 2.32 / 2.47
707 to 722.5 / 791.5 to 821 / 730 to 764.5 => -1.54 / 2.55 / 2.48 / 2.04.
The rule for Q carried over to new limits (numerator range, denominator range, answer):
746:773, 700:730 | 0.87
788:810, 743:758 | 0.70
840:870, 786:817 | 1.32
